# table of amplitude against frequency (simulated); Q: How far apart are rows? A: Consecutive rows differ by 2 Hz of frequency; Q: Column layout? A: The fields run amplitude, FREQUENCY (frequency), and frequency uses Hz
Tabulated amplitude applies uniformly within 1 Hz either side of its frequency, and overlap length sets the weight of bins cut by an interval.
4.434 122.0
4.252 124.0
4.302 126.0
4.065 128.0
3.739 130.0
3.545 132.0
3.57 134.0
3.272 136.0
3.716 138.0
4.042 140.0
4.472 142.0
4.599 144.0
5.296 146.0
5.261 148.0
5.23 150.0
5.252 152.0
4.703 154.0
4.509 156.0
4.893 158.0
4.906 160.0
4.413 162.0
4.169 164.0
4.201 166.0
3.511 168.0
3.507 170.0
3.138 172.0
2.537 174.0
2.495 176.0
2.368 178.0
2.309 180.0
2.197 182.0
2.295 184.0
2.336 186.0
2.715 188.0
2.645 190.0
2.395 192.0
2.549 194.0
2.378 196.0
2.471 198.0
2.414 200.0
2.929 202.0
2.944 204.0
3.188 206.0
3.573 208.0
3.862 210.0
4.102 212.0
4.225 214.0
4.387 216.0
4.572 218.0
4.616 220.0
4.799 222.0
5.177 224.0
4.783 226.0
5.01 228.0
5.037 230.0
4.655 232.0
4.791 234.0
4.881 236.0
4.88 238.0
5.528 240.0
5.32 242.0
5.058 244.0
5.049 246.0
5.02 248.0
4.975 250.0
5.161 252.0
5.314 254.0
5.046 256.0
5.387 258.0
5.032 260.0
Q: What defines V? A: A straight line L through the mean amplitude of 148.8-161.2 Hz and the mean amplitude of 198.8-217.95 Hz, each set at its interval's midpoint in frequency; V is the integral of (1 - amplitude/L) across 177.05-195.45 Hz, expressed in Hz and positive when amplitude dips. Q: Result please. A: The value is 7.6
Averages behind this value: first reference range 4.91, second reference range 3.56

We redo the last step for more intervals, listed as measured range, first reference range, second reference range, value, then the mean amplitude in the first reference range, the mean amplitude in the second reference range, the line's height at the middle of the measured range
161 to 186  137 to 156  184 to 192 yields 1.99 Hz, 4.72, 2.51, 3.28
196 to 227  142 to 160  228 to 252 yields 7.30 Hz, 4.94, 5.02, 5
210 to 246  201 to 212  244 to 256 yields -4.98 Hz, 3.37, 5.1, 4.22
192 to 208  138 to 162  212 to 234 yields 6.74 Hz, 4.77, 4.7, 4.72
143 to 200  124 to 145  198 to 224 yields 5.29 Hz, 3.95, 3.8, 3.88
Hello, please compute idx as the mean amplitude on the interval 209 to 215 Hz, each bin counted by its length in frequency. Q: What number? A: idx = 4.06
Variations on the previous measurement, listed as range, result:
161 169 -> 4.07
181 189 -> 2.39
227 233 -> 4.9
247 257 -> 5.1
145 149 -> 5.28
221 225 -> 4.99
